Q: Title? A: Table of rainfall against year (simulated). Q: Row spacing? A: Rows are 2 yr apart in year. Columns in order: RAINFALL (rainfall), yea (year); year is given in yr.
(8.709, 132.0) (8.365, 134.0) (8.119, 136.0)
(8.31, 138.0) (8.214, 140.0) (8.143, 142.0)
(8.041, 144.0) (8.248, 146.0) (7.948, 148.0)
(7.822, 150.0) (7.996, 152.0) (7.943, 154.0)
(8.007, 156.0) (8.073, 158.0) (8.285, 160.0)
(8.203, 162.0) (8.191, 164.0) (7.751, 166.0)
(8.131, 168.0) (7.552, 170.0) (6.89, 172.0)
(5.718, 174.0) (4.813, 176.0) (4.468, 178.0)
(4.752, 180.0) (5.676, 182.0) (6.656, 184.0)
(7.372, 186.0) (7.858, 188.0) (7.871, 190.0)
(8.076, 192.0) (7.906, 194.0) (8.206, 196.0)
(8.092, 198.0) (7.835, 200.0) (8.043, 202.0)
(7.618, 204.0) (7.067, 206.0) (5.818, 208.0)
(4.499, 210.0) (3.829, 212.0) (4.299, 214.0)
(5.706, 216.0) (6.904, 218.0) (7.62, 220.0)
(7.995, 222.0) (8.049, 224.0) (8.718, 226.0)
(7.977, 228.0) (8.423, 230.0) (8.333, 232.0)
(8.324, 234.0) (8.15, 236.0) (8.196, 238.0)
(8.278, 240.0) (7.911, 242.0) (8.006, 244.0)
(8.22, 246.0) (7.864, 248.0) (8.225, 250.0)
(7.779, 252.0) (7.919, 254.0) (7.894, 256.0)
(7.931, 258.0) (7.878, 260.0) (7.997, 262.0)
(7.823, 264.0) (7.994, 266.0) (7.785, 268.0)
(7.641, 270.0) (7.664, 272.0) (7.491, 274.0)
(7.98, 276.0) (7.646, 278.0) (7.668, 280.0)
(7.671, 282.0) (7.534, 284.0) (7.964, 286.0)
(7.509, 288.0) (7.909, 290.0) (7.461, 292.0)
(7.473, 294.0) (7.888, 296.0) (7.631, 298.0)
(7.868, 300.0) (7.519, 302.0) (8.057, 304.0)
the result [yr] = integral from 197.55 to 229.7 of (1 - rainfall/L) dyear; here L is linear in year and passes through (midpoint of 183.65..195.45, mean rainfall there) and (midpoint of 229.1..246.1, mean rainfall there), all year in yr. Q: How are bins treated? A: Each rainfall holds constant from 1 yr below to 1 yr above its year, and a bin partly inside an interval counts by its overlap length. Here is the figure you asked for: 4.3 yr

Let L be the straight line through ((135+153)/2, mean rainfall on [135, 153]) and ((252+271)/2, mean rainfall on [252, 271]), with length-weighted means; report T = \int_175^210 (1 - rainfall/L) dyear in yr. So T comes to 4.9 yr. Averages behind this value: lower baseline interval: 8.09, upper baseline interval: 7.87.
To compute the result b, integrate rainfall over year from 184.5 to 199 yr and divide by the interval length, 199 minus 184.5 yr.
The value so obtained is 7.87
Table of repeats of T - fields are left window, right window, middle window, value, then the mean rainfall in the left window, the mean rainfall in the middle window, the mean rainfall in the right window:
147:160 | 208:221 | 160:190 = 1.3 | 7.99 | 6.81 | 5.5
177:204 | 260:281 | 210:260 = -0.3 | 7.16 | 7.55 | 7.77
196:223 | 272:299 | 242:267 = -2.5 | 6.62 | 7.96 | 7.68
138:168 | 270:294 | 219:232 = -0.5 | 8.07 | 8.15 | 7.67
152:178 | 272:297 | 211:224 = 2.2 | 7.37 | 6.21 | 7.68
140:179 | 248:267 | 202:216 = 3.6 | 7.5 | 5.71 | 7.93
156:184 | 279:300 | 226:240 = -1.9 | 6.85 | 8.27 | 7.68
